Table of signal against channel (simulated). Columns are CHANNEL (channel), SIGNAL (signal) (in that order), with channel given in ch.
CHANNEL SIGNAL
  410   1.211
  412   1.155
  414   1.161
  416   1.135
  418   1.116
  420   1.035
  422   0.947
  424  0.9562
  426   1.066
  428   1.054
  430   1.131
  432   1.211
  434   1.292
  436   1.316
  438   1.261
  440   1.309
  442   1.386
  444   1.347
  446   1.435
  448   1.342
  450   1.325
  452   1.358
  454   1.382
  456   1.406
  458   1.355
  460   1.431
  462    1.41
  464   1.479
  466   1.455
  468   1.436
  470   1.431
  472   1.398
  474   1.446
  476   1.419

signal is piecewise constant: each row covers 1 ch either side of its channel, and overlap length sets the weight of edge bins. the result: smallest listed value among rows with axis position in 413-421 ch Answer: 1.035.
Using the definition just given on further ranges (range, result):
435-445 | 1.261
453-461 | 1.355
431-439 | 1.211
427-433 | 1.054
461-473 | 1.398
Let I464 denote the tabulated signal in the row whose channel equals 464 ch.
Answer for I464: 1.479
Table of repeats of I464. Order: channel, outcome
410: 1.211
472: 1.398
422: 0.947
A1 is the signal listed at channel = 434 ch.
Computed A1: 1.292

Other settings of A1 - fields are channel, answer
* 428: 1.054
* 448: 1.342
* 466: 1.455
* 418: 1.116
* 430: 1.131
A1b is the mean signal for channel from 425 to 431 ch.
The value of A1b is 1.08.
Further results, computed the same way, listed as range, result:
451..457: 1.38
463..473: 1.44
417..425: 1.01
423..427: 1.01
